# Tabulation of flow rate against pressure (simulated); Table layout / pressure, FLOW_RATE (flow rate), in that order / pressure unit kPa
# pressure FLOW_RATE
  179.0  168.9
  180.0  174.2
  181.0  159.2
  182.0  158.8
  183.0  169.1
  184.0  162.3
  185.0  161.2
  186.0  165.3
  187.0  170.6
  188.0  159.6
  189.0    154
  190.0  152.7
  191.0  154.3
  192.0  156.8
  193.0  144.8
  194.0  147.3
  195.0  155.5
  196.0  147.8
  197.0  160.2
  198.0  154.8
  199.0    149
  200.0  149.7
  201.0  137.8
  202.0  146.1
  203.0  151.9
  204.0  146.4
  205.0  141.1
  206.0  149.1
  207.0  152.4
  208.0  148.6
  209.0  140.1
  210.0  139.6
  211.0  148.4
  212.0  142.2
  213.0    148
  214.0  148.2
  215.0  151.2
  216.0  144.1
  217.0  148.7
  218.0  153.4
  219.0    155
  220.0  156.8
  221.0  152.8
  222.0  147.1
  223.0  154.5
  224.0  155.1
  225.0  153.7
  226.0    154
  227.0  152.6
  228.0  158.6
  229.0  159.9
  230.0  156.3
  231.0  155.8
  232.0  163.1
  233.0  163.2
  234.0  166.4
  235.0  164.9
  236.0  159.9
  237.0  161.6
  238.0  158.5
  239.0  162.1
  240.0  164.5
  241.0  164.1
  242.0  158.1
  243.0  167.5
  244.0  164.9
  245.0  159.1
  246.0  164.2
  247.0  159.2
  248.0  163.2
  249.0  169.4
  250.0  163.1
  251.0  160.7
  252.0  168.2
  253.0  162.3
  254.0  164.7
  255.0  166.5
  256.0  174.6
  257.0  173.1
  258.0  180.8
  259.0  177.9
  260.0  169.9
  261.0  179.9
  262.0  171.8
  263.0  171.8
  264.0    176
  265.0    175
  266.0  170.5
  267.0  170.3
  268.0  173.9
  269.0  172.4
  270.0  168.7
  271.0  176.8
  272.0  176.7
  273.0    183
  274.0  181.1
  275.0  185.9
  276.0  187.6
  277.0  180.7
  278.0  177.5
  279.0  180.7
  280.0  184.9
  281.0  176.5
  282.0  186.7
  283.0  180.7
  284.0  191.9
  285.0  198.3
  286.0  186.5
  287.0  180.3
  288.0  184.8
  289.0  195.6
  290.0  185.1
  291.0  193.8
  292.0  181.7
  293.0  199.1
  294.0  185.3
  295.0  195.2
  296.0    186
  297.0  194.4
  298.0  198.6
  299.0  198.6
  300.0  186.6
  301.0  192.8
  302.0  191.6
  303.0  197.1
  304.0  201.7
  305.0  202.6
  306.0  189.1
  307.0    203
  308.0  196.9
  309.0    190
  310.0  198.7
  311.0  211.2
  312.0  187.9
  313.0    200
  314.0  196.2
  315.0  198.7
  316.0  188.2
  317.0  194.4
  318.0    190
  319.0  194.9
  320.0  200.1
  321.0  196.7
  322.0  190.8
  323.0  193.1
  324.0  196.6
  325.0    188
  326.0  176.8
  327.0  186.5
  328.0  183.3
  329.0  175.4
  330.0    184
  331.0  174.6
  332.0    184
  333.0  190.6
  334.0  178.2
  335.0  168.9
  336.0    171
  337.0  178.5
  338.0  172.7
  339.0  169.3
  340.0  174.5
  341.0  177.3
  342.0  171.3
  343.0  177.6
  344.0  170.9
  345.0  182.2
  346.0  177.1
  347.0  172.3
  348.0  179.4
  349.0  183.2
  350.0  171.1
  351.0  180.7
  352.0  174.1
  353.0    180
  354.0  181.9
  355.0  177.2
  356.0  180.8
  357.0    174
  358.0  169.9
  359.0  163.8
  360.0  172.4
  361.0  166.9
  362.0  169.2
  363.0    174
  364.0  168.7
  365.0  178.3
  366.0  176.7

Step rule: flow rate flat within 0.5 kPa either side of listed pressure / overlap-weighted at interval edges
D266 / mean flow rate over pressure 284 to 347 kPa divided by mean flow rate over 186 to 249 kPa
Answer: 1.22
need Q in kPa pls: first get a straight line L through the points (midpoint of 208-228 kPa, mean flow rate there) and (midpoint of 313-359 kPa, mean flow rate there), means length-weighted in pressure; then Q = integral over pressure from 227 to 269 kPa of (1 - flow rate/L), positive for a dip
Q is -2.1 kPa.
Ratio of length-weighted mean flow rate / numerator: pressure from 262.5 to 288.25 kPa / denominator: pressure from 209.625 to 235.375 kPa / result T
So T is 1.17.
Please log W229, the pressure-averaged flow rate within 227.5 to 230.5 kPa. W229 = 158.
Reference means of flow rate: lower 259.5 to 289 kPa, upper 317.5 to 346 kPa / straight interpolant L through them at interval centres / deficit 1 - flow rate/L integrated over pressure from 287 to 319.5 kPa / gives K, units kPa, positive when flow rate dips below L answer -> -2.3 kPa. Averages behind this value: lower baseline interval 180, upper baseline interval 182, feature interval 194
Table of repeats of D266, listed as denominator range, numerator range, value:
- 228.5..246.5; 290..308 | 1.20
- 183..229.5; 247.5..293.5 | 1.17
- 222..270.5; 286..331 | 1.16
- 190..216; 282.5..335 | 1.29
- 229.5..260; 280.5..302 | 1.15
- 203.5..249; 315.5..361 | 1.16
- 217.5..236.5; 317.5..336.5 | 1.18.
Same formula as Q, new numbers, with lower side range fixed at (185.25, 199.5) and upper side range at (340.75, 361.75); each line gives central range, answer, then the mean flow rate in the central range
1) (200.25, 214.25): 1.02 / 146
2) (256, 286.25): -2.48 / 179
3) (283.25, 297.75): -1.92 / 190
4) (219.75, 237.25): 0.26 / 158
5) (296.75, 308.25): -1.83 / 196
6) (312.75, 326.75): -1.76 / 193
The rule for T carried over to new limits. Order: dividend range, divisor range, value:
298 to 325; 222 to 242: 1.23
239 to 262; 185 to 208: 1.10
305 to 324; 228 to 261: 1.19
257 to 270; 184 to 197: 1.11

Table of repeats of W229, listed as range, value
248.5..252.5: 165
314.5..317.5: 194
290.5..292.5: 188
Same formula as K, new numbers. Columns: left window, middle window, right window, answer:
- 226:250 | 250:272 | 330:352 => -0.9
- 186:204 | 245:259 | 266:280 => 0.3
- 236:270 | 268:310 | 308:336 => -2.1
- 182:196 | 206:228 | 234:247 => 1.4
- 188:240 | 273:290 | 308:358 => -1.5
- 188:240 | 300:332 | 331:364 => -4.2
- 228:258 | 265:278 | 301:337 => -0.3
